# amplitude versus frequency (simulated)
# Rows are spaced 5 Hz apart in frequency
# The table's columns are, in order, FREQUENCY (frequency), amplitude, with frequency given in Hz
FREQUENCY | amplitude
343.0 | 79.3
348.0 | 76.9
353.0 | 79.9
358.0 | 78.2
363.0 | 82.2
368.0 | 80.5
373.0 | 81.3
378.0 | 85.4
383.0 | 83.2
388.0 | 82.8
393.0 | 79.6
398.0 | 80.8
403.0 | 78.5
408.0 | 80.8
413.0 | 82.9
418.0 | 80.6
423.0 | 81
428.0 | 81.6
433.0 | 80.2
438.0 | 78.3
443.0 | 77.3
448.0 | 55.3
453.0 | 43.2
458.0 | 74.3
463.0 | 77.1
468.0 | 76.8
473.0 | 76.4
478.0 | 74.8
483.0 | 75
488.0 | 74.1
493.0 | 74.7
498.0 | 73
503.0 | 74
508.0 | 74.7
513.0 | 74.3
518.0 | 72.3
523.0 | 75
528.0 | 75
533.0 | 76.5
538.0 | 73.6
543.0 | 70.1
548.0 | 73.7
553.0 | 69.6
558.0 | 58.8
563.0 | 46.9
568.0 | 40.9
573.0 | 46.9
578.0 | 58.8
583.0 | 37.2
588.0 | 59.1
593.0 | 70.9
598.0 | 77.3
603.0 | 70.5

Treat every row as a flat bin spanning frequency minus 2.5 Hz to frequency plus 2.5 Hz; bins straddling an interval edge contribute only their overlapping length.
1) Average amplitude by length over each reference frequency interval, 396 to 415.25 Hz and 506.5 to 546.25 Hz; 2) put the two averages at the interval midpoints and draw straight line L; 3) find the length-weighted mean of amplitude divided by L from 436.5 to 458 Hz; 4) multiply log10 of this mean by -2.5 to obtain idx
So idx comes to 0.219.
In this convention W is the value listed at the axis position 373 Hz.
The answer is 81.3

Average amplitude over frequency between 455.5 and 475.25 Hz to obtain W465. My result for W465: 76.1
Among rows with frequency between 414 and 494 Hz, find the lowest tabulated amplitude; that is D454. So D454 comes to 43.2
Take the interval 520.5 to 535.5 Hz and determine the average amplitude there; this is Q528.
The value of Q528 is 75.5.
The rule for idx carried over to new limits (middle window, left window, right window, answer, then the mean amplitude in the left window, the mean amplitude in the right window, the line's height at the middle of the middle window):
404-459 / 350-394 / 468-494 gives 0.055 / 81.5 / 75.2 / 78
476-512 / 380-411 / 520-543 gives 0.028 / 81.1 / 74.4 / 76.3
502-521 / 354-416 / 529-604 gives -0.090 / 81.3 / 62.1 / 68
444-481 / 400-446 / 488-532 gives 0.126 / 79.9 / 74.2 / 77.3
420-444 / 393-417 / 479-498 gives -0.017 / 80.6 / 74.4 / 78.6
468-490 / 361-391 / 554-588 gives -0.154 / 82.5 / 50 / 65.3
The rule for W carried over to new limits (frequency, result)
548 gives 73.7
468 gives 76.8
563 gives 46.9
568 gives 40.9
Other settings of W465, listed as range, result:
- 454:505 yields 74.1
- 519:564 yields 69.6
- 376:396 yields 82.6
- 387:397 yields 80.9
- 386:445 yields 80.4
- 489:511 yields 74.1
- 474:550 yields 74.1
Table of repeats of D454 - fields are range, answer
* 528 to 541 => 73.6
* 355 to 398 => 78.2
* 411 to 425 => 80.6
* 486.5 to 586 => 37.2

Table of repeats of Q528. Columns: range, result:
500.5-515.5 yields 74.3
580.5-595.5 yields 55.7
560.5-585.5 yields 46.1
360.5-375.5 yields 81.3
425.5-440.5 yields 80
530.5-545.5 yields 73.4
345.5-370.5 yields 79.5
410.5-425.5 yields 81.5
